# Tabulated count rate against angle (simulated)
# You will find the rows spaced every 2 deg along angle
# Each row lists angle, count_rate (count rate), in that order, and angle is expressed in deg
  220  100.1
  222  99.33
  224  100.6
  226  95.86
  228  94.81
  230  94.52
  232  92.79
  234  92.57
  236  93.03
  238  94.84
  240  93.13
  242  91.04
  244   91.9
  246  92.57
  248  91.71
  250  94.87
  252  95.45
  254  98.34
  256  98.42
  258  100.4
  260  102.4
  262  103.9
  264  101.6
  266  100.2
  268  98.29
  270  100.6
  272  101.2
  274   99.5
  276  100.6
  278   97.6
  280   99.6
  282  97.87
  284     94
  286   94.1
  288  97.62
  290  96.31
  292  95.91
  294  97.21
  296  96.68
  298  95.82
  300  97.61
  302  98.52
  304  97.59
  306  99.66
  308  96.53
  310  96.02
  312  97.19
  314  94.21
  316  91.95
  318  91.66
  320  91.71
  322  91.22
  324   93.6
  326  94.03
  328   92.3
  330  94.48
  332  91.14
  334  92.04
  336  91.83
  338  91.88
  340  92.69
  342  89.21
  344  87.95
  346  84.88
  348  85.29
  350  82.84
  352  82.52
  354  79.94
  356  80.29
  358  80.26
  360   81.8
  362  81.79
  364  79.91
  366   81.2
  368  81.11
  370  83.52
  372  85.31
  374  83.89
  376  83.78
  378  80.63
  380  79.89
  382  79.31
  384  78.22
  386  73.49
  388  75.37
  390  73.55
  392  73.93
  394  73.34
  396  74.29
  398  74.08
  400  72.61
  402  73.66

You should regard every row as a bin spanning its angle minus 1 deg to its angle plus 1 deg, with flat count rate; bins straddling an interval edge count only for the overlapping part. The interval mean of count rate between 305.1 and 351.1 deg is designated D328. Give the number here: 91.9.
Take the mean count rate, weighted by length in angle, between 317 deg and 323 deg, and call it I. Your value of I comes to 91.5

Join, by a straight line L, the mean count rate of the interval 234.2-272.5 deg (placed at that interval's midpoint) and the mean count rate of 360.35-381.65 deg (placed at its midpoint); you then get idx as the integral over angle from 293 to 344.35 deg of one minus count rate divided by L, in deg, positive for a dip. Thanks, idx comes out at -3.17 deg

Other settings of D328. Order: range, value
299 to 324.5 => 95.2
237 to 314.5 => 97.2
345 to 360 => 82.3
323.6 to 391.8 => 84.2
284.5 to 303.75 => 96.6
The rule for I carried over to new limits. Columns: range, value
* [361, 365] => 80.8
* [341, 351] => 86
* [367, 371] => 82.3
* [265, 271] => 99.7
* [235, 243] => 93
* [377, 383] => 79.9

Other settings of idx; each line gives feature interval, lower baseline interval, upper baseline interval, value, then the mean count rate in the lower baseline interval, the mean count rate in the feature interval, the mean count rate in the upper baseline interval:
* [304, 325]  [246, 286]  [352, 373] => -1.1 deg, 98.5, 94.5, 81.6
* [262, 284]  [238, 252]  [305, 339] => -1.5 deg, 92.9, 99.6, 93.6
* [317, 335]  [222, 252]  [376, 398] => -1.9 deg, 94.1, 92.5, 76.4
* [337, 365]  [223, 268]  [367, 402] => -0.7 deg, 96.2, 84.4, 77.9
